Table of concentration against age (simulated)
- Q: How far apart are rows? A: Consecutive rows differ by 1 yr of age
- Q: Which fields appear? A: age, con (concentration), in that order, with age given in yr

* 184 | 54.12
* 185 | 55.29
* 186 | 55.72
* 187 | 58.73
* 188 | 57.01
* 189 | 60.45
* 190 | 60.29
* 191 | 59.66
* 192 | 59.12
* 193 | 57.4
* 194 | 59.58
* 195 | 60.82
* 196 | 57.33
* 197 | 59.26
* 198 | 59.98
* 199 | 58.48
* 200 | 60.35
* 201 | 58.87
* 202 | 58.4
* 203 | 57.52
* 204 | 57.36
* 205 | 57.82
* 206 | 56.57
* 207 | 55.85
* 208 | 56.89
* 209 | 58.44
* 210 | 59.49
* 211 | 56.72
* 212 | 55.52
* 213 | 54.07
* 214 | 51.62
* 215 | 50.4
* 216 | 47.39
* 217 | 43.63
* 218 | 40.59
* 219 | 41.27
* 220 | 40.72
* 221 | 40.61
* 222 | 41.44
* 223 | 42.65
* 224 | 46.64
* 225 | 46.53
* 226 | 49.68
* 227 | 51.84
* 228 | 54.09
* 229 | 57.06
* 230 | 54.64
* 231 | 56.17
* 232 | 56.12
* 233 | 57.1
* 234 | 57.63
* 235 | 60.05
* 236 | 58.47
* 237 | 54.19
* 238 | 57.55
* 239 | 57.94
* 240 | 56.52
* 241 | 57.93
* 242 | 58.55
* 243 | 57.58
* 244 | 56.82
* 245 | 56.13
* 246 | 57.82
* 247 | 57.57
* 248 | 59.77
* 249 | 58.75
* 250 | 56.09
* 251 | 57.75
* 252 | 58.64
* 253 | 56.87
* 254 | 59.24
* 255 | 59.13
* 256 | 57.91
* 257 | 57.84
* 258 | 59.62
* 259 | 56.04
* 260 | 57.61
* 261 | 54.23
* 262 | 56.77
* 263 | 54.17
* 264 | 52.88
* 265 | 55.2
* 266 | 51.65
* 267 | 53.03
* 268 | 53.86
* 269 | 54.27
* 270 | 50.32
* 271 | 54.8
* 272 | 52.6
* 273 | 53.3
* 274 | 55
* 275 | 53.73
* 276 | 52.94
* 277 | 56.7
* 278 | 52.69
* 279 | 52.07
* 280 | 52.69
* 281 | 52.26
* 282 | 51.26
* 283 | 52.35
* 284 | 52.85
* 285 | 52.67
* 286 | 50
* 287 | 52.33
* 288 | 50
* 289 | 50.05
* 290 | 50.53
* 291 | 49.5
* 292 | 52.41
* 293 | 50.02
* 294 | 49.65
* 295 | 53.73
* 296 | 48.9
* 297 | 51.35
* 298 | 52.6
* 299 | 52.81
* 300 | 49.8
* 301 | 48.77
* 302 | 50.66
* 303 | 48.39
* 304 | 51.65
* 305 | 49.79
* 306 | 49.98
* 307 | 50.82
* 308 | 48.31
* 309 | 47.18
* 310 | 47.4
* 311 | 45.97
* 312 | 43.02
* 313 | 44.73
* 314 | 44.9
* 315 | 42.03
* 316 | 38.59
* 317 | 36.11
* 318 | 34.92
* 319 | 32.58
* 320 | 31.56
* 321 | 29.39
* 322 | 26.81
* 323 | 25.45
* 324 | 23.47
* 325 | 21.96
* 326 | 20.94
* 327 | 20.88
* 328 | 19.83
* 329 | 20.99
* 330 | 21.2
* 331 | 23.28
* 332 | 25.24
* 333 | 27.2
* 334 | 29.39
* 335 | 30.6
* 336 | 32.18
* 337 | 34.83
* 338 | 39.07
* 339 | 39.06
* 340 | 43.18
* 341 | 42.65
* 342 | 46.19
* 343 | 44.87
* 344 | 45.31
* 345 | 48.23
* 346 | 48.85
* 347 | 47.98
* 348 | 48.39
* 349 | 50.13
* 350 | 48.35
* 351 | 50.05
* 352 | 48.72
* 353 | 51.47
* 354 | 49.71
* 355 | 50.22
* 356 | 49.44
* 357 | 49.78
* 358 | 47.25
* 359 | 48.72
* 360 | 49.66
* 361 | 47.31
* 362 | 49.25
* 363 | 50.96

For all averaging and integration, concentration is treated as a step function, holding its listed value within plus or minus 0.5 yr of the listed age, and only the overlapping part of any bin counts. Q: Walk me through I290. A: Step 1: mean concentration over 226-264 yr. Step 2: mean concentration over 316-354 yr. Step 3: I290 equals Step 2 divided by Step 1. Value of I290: 0.6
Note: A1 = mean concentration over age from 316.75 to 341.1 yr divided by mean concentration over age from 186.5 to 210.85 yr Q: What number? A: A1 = 0.50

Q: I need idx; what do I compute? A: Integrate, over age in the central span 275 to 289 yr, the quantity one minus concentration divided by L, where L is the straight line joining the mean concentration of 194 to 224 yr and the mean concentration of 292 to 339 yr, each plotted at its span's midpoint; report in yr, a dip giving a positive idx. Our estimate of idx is -3.0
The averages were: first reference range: 53.1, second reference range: 38.6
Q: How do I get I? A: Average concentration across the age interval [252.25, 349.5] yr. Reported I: 45.7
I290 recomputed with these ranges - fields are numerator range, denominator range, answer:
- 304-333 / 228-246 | 0.61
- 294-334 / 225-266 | 0.68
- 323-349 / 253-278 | 0.62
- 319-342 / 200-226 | 0.57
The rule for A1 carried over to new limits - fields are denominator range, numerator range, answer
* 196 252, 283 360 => 0.78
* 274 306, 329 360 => 0.81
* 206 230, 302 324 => 0.83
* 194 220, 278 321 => 0.87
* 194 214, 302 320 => 0.77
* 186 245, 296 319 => 0.85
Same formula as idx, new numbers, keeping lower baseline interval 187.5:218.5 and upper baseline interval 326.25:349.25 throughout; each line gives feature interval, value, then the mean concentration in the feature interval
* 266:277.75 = -1.99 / 53.6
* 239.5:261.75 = -3.90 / 57.6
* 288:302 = -2.81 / 50.7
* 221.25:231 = 0.60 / 49.5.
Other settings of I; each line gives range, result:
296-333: 38.1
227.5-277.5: 56.2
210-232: 49.1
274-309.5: 51.2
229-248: 57.2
